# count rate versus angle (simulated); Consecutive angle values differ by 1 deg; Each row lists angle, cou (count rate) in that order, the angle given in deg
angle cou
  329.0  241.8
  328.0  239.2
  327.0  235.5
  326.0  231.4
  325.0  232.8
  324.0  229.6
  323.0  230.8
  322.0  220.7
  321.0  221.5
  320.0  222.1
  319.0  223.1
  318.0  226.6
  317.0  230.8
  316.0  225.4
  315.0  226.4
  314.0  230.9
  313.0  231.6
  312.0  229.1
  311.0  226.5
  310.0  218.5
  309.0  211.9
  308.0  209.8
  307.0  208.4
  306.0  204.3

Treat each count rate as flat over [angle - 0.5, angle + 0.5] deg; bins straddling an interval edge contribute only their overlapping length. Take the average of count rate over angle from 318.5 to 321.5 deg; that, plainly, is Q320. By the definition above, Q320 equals 222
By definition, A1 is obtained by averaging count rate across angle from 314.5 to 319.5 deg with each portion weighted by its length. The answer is 226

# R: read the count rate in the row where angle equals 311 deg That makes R 226.5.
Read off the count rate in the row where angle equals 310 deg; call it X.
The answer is 218.5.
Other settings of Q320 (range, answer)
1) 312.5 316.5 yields 229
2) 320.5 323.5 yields 224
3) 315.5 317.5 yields 228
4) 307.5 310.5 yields 213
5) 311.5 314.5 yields 231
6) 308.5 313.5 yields 224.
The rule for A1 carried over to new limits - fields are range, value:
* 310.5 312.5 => 228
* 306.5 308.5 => 209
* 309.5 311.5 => 222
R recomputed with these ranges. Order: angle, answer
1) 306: 204.3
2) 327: 235.5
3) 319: 223.1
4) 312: 229.1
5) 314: 230.9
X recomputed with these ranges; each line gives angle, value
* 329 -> 241.8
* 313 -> 231.6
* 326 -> 231.4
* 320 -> 222.1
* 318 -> 226.6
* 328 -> 239.2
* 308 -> 209.8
